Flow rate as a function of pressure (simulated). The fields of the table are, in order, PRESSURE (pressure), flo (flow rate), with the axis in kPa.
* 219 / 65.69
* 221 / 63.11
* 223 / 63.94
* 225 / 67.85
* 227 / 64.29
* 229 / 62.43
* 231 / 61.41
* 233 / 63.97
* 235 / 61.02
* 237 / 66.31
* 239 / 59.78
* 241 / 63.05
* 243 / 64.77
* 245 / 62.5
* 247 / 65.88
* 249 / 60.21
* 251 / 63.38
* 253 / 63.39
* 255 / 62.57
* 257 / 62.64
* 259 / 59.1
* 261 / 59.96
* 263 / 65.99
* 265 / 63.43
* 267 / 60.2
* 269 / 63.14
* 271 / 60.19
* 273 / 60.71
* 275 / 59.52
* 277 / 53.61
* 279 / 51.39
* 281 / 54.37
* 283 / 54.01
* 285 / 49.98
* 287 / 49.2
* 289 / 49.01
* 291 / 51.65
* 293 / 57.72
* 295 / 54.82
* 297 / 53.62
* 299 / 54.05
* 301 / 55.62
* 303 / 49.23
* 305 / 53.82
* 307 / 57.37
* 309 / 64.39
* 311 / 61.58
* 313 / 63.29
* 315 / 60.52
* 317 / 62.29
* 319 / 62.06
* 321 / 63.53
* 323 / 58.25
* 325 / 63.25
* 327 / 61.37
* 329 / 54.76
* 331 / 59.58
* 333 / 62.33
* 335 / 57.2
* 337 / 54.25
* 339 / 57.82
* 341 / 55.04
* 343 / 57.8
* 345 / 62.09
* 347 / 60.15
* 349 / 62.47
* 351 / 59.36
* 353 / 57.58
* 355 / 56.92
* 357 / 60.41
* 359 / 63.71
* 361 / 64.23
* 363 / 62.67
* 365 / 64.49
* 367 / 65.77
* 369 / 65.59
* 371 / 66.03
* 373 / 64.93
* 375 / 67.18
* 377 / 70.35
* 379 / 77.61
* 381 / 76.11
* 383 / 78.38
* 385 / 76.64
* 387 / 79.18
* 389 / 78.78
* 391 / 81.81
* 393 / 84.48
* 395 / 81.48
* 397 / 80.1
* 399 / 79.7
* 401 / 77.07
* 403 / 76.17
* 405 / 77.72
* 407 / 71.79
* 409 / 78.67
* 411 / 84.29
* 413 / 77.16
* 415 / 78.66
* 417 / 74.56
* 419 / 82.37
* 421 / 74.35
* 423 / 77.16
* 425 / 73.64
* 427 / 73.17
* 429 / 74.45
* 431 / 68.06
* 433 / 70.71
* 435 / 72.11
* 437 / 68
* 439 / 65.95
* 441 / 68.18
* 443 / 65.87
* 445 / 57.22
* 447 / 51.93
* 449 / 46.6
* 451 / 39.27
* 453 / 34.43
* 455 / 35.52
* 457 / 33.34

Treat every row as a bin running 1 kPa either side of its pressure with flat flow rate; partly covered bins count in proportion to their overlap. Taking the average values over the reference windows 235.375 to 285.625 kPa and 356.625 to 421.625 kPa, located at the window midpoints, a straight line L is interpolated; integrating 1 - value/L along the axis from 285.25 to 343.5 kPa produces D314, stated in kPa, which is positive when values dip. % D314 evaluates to 7.8 kPa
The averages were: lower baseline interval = 60.5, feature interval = 57.3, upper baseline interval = 74.1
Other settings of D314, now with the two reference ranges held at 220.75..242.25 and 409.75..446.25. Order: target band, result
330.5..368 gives 4.7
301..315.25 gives 1.8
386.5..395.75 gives -1.4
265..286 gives 2.7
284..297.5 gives 2.8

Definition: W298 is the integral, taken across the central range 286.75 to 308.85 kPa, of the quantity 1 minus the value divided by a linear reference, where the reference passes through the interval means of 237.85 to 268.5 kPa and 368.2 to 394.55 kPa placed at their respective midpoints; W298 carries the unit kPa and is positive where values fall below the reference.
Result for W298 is 4.3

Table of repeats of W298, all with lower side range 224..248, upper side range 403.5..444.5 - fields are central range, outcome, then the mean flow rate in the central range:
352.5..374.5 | 2.28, 63.2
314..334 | 2.20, 60.8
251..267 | 0.61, 62.4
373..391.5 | -1.04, 75.5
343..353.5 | 1.42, 60.2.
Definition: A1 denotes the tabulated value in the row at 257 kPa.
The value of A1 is 62.64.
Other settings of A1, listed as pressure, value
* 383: 78.38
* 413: 77.16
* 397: 80.1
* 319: 62.06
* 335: 57.2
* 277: 53.61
